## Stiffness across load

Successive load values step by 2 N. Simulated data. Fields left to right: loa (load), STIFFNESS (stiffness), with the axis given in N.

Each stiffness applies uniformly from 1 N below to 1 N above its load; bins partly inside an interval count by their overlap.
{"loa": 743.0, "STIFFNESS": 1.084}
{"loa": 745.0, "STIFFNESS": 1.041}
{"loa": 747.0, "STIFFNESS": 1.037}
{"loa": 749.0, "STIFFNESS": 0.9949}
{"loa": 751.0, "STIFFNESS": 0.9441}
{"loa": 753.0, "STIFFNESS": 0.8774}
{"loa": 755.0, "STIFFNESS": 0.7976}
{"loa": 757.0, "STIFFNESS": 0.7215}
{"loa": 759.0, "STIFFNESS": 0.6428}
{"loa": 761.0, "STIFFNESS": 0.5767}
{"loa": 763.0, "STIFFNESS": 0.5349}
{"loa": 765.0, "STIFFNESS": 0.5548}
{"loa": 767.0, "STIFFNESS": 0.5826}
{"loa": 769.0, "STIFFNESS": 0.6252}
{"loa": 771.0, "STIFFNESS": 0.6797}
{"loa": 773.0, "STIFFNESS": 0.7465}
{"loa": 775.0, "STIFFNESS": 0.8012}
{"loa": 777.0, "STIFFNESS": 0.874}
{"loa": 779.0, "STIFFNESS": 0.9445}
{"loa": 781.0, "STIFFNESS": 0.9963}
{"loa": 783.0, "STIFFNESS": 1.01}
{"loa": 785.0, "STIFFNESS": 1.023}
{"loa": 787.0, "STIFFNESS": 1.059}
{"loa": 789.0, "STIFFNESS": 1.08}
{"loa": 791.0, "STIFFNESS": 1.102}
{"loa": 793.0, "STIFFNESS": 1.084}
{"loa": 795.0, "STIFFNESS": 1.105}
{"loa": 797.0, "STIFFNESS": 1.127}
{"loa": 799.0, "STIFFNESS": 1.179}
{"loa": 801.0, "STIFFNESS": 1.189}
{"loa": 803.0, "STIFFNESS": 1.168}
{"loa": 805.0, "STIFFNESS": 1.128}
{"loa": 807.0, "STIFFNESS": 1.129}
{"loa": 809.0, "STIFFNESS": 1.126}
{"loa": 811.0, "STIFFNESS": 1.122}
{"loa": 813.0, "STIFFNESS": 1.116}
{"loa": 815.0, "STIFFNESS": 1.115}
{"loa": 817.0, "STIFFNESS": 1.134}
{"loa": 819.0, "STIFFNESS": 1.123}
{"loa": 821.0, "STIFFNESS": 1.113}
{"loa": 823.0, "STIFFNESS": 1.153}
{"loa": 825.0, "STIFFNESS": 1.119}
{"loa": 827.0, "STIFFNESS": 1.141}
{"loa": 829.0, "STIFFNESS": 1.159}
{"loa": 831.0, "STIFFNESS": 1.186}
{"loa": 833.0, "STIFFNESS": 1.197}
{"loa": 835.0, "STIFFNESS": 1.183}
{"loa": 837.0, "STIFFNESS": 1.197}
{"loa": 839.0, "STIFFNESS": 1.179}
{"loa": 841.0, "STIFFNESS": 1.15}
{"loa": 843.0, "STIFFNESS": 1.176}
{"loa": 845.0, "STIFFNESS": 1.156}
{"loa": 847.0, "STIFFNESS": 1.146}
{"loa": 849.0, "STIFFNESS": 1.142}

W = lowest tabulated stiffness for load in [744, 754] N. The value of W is 0.8774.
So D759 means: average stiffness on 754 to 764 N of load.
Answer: 0.655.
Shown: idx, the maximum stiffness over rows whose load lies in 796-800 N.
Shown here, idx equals 1.179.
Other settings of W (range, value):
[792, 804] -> 1.084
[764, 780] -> 0.5548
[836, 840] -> 1.179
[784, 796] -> 1.023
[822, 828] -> 1.119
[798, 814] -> 1.116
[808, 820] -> 1.115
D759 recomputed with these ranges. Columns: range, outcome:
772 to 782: 0.872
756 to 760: 0.682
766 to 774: 0.659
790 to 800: 1.12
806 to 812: 1.13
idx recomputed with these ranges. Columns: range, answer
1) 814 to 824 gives 1.153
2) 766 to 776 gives 0.8012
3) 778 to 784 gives 1.01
